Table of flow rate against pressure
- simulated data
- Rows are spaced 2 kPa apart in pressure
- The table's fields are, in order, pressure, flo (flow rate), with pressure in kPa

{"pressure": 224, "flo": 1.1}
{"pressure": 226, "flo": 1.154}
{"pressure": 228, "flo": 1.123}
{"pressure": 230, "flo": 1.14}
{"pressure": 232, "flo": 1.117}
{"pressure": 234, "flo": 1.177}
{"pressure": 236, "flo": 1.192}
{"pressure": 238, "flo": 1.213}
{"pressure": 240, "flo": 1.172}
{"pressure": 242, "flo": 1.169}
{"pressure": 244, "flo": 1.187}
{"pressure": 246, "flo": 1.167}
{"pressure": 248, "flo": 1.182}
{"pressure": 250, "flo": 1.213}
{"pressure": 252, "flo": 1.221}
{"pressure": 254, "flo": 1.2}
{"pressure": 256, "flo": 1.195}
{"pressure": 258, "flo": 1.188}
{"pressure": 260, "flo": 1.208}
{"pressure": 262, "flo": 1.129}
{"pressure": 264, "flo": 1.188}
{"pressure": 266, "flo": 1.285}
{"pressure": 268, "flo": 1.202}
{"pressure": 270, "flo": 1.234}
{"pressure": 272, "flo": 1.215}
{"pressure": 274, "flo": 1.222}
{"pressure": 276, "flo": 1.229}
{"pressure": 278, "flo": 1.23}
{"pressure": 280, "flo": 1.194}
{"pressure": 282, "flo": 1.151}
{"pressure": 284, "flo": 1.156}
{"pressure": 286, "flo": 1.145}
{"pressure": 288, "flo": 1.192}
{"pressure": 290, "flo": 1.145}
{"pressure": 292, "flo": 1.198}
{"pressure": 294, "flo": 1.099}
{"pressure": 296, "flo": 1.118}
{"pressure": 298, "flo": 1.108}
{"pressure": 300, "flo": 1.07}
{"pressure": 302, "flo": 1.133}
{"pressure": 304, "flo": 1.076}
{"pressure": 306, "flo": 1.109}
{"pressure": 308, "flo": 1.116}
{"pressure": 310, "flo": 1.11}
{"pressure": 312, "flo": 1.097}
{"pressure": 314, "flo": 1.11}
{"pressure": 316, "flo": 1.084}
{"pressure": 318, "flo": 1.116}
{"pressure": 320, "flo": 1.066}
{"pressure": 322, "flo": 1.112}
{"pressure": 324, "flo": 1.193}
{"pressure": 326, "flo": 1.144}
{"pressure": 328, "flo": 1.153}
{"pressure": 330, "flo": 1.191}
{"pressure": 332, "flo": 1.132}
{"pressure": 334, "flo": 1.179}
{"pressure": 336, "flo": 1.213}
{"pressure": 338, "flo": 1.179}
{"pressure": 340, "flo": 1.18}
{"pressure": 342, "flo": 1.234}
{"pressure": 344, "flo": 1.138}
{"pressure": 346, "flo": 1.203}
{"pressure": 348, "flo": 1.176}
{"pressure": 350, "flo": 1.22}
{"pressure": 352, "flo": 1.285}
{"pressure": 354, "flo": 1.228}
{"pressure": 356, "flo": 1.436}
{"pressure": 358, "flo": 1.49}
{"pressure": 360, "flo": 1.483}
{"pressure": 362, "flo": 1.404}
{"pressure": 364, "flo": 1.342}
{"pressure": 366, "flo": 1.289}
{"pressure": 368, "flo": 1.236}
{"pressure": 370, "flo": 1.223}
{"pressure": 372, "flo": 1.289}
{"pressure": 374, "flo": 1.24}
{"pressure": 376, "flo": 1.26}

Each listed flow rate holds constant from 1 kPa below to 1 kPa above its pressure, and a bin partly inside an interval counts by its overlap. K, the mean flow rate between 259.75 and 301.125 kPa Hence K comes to 1.18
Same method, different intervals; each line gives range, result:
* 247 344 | 1.16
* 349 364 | 1.36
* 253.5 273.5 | 1.2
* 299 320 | 1.1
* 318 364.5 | 1.23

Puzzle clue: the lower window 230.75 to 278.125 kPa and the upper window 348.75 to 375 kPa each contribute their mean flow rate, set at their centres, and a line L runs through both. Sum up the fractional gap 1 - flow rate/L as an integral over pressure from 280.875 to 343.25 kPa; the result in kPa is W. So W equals 6.1 kPa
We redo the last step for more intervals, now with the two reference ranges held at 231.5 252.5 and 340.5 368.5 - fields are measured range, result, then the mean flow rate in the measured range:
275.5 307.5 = 2.3 kPa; 1.15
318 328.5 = 1.1 kPa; 1.13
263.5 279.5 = -0.2 kPa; 1.23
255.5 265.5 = 0.1 kPa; 1.19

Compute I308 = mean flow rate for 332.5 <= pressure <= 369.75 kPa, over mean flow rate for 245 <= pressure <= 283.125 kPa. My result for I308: 1.1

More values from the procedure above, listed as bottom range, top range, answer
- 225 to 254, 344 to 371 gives 1.11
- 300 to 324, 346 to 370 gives 1.19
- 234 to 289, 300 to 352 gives 0.96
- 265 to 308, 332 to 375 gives 1.09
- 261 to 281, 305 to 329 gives 0.92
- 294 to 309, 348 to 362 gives 1.22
